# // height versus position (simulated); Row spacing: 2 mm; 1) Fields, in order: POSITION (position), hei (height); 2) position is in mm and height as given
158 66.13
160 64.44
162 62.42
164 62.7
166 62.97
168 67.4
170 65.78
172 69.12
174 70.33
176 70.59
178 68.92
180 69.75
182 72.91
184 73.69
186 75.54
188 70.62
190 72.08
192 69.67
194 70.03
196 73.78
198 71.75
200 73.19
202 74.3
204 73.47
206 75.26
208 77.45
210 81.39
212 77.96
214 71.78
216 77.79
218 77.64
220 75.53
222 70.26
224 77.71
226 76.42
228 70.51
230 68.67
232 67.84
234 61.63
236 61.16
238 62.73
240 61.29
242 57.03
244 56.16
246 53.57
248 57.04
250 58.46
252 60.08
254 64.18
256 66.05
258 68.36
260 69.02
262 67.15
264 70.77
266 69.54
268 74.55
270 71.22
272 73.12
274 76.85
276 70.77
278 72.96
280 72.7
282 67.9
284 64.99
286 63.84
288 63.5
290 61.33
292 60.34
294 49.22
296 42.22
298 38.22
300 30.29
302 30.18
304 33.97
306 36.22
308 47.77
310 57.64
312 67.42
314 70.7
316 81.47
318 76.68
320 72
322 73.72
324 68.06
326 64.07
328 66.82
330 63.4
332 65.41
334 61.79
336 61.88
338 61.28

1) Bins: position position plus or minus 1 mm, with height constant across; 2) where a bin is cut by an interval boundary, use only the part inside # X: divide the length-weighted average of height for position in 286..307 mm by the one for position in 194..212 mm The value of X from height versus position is 0.6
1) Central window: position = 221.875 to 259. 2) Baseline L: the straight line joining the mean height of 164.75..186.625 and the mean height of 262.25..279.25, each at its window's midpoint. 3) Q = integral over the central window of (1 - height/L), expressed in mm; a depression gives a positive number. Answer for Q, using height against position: 3.8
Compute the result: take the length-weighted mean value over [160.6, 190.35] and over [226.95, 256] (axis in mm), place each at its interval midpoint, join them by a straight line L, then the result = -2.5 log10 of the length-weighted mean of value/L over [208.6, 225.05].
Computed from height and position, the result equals -0.185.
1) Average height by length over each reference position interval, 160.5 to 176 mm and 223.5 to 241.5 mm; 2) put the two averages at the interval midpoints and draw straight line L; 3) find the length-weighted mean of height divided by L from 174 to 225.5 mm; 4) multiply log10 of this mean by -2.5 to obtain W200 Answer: -0.11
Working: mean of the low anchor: 66.1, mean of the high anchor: 67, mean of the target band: 73.7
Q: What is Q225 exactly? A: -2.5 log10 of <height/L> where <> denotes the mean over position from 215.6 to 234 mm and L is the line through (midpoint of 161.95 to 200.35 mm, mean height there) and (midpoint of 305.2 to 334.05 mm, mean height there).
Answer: -0.07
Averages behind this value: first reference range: 69.8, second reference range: 65.2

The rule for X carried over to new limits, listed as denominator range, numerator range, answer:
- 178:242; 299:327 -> 0.81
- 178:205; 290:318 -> 0.71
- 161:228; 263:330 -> 0.86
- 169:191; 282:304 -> 0.71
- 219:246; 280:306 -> 0.77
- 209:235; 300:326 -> 0.80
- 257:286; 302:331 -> 0.88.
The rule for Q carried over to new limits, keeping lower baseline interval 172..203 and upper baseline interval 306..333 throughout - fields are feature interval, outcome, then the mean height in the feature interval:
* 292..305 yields 5.4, 39.1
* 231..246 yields 1.9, 60.6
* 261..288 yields -0.9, 70.2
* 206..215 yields -0.8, 76.9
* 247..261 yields 1.1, 63.3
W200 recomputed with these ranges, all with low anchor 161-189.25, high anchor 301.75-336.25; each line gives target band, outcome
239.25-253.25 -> 0.13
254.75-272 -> -0.09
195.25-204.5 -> -0.09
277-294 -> -0.03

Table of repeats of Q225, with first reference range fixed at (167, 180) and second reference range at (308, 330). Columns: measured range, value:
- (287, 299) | 0.291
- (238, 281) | 0.040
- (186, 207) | -0.059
